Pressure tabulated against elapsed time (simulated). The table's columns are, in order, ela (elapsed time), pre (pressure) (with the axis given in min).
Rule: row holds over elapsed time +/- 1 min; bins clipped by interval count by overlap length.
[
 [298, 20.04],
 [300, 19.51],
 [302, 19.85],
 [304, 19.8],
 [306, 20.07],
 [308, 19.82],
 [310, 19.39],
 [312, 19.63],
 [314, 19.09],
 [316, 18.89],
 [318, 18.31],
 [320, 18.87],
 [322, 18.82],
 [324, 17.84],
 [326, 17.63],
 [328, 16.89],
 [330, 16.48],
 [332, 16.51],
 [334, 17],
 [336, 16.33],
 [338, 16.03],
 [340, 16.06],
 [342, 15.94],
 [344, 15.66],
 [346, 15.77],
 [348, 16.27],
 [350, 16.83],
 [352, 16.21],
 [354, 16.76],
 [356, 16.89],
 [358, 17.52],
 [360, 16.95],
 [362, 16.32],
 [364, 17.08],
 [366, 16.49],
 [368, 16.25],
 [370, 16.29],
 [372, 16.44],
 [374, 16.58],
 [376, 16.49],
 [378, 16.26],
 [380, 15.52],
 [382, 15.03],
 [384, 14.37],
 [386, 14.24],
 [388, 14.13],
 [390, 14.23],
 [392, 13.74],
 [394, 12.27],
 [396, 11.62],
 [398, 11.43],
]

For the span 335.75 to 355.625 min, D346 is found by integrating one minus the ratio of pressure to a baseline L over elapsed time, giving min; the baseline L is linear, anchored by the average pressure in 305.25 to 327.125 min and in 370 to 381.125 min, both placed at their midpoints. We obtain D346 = 1.6 min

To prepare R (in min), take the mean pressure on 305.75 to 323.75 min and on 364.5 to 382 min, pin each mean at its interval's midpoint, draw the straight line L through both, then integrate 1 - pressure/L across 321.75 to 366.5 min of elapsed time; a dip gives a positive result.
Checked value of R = 2.5 min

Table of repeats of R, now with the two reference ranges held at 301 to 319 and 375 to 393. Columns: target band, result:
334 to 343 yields 0.8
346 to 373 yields -0.4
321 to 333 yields 0.7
